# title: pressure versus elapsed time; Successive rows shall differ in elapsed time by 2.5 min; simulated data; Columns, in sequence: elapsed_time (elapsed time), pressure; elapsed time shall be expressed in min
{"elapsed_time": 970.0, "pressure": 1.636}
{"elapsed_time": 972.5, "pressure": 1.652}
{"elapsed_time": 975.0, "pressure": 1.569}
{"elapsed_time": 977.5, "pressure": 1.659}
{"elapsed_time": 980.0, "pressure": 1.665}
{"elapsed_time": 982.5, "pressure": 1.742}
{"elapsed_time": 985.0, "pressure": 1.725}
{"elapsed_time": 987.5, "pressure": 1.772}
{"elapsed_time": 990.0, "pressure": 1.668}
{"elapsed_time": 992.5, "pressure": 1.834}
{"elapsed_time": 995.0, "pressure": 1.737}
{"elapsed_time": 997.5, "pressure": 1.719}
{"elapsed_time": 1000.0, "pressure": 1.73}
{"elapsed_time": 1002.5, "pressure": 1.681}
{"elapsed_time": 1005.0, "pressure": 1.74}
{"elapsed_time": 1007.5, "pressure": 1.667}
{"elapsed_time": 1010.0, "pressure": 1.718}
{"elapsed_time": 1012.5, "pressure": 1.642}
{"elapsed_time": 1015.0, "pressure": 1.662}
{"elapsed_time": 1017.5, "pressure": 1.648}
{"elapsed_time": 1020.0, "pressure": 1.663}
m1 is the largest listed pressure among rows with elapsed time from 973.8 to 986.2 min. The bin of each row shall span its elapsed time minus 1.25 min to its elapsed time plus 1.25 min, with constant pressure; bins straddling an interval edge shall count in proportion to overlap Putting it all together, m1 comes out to 1.742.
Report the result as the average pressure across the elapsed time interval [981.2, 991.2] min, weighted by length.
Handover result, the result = 1.73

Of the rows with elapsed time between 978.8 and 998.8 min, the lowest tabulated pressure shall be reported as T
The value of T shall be 1.665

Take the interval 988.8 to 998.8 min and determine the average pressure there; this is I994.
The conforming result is 1.74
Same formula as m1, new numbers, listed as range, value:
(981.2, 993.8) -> 1.834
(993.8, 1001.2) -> 1.737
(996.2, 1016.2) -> 1.74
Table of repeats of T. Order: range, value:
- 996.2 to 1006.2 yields 1.681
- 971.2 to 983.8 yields 1.569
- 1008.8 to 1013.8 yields 1.642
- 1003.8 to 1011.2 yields 1.667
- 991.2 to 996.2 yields 1.737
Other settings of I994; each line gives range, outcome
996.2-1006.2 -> 1.72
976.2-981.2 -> 1.66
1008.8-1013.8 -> 1.68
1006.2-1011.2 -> 1.69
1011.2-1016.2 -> 1.65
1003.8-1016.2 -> 1.69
